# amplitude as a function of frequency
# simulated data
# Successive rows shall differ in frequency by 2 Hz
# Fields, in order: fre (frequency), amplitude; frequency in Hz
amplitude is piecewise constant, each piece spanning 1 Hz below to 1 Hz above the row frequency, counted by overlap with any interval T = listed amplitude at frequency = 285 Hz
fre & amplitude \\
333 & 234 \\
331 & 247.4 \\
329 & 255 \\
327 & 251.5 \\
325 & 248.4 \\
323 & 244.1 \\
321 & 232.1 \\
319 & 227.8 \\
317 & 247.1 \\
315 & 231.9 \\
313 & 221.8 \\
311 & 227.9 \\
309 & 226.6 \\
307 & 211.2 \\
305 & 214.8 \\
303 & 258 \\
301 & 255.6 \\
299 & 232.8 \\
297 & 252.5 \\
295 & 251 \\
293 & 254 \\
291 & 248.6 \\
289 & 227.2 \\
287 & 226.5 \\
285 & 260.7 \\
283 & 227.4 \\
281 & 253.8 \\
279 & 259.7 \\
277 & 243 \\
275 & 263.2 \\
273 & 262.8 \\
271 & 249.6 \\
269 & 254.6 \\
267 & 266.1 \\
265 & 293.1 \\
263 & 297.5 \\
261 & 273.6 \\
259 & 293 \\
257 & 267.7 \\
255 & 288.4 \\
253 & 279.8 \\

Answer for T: 260.7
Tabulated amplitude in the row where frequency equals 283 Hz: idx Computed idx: 227.4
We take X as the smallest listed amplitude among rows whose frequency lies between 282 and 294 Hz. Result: 226.5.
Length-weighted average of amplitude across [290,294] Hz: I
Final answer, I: 251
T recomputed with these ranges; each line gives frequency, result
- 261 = 273.6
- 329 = 255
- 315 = 231.9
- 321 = 232.1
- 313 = 221.8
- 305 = 214.8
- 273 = 262.8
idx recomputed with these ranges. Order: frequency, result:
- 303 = 258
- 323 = 244.1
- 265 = 293.1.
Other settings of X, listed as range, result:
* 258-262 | 273.6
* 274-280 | 243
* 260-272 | 249.6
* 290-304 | 232.8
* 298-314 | 211.2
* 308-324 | 221.8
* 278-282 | 253.8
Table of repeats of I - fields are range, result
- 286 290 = 227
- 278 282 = 257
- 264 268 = 280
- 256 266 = 285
